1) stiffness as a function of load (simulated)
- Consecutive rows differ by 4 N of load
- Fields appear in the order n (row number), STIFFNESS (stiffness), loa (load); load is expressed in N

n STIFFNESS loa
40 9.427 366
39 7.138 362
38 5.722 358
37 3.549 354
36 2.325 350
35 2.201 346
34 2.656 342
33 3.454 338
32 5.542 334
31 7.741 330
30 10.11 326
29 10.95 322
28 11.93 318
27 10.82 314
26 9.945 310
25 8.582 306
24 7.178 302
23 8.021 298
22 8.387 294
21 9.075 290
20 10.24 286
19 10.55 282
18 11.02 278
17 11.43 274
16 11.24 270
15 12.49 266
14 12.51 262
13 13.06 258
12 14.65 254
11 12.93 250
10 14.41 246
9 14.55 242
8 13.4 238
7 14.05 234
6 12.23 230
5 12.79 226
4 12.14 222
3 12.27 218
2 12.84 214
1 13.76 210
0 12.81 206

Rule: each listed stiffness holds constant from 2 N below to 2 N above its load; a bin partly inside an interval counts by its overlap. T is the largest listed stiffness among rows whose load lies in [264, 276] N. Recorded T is 12.49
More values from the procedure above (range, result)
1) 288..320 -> 11.93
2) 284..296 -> 10.24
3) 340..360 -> 5.722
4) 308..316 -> 10.82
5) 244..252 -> 14.41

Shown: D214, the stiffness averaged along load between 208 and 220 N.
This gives 13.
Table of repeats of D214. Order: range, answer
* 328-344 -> 4.85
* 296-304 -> 7.6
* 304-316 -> 9.78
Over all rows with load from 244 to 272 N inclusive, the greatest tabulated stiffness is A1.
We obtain 14.65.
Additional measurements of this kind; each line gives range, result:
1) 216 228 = 12.79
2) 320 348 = 10.95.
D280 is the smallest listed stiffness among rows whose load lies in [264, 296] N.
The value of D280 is 8.387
